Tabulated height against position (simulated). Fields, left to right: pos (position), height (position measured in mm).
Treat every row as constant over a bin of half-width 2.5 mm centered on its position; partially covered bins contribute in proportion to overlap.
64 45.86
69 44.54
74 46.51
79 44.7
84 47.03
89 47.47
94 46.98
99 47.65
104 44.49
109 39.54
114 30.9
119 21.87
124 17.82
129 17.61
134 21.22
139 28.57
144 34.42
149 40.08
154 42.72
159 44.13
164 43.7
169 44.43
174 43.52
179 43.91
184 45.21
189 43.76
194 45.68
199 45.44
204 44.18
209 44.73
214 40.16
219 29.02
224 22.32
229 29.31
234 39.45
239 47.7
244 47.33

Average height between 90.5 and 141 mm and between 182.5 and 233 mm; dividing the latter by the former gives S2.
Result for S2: 1.21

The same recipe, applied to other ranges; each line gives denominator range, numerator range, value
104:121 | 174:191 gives 1.34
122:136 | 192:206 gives 2.39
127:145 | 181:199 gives 1.80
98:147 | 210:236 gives 1.09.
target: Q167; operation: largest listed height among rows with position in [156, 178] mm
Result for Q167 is 44.43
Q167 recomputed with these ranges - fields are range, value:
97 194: 47.65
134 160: 44.13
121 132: 17.82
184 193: 45.21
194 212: 45.68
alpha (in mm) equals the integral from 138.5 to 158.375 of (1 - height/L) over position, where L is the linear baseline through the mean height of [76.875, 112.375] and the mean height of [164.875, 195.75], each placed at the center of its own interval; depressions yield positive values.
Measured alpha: 3.0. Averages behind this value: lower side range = 45.1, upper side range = 44.3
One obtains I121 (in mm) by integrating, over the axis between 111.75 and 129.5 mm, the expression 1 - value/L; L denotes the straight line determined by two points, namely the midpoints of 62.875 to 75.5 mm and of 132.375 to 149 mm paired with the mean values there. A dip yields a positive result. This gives 6.3 mm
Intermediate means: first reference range 45.5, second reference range 30.2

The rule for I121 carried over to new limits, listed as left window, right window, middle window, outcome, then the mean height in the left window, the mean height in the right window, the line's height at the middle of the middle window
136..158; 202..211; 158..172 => -1.8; 36.6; 44.5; 39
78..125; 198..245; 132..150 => 3.9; 39.3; 38.5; 39.1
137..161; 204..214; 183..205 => -1.5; 38.1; 43.4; 42.1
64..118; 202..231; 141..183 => -3.8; 43.5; 34.9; 38.6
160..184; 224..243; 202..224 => 1.2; 44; 37.3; 39.6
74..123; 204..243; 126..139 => 6.1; 40.7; 37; 39.7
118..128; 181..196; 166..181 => -2.0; 19.2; 44.8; 39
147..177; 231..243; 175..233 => 5.1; 43.2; 43.4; 43.3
